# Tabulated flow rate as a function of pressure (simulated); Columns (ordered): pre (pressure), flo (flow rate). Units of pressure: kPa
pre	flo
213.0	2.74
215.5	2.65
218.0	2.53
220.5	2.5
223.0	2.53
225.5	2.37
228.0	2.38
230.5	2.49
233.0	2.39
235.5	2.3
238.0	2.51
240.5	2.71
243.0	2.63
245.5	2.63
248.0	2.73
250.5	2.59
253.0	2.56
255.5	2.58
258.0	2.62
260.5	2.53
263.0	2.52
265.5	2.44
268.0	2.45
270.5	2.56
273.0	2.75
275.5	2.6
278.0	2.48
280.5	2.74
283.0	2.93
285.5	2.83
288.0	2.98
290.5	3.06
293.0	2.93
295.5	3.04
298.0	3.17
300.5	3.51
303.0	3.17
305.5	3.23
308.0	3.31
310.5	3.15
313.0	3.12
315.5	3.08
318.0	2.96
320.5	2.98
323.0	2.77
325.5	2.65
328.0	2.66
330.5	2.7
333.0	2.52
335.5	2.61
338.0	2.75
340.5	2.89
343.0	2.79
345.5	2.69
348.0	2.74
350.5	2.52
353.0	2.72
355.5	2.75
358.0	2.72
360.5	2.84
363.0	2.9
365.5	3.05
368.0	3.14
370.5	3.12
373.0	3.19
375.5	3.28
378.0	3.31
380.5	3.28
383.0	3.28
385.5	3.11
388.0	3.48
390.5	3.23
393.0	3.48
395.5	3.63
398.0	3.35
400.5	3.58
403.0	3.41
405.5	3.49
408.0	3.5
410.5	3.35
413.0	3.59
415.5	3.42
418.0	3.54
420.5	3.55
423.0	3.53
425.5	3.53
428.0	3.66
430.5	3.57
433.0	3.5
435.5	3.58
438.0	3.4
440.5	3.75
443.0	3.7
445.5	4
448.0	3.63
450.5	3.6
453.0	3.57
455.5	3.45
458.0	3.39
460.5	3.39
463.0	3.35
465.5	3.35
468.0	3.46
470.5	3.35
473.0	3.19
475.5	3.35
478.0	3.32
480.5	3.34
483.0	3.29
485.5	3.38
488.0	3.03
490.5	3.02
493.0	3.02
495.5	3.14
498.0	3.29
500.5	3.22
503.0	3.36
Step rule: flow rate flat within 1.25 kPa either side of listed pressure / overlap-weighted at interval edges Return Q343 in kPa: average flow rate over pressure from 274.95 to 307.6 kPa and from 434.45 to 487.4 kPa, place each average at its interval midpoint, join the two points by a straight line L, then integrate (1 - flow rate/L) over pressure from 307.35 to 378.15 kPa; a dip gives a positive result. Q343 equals 5.7 kPa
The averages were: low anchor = 2.99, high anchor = 3.46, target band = 2.88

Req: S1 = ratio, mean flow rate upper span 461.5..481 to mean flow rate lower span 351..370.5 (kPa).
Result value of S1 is 1.16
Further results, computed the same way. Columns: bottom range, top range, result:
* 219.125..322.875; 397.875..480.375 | 1.27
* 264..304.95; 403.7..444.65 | 1.24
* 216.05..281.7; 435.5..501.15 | 1.33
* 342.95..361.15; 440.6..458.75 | 1.34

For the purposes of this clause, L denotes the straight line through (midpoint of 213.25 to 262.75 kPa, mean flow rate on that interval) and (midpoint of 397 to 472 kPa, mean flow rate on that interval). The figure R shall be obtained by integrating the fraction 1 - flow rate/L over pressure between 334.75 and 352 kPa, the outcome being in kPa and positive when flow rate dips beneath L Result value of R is 2.0 kPa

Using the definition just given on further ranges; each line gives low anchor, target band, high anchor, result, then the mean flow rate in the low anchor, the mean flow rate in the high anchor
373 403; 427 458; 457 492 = -2.7 kPa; 3.36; 3.3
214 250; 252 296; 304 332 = 0.8 kPa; 2.53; 2.96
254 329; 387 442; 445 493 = -5.0 kPa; 2.86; 3.37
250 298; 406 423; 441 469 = -0.7 kPa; 2.71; 3.54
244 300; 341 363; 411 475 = 2.5 kPa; 2.72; 3.52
